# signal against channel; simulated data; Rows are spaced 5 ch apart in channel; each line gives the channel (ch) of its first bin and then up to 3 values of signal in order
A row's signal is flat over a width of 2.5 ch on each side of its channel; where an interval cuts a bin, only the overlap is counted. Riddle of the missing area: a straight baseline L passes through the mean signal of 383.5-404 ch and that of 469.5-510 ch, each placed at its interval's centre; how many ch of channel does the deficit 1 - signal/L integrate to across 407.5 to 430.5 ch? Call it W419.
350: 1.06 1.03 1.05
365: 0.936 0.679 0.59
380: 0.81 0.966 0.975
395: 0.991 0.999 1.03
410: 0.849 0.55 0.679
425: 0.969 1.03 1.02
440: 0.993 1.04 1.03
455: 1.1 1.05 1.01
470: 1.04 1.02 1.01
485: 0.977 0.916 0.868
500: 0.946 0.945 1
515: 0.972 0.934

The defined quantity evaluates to 4.3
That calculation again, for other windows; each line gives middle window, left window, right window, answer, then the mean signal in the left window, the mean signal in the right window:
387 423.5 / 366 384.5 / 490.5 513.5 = -4.0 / 0.742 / 0.939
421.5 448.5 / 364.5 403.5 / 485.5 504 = -3.2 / 0.869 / 0.92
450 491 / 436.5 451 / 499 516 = -0.9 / 1.02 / 0.967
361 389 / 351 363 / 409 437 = 4.7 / 1.04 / 0.846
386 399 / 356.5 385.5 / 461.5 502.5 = -1.8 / 0.836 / 0.975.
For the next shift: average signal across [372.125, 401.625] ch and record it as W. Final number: 0.883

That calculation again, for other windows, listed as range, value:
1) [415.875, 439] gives 0.903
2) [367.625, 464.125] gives 0.915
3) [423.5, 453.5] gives 1.02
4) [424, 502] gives 1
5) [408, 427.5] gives 0.76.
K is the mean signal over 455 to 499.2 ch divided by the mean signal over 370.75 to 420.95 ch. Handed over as 1.2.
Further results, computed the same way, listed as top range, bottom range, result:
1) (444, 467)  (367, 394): 1.28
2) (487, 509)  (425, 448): 0.91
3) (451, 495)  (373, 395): 1.17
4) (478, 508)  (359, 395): 1.10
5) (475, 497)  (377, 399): 1.02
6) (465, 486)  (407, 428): 1.31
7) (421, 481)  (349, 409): 1.10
